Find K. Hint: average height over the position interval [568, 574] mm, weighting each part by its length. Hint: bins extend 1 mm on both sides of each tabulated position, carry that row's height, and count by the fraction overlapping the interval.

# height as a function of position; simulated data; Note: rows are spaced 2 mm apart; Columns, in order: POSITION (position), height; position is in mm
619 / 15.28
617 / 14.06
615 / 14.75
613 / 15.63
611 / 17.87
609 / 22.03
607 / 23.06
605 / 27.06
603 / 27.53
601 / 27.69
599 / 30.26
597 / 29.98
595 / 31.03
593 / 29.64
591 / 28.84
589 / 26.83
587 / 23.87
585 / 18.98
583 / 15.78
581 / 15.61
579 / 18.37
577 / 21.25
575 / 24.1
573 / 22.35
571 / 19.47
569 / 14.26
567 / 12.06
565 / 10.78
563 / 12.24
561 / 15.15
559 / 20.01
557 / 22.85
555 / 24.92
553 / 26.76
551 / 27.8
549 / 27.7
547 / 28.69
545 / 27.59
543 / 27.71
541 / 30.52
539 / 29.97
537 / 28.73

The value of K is 18.7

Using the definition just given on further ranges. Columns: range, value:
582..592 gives 22.9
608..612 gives 20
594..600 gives 30.4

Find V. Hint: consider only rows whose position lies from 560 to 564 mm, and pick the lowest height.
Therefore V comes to 12.24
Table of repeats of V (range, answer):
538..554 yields 26.76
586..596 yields 23.87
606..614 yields 15.63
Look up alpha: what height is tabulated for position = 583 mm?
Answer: 15.78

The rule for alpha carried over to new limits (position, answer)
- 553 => 26.76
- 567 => 12.06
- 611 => 17.87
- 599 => 30.26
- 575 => 24.1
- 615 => 14.75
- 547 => 28.69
